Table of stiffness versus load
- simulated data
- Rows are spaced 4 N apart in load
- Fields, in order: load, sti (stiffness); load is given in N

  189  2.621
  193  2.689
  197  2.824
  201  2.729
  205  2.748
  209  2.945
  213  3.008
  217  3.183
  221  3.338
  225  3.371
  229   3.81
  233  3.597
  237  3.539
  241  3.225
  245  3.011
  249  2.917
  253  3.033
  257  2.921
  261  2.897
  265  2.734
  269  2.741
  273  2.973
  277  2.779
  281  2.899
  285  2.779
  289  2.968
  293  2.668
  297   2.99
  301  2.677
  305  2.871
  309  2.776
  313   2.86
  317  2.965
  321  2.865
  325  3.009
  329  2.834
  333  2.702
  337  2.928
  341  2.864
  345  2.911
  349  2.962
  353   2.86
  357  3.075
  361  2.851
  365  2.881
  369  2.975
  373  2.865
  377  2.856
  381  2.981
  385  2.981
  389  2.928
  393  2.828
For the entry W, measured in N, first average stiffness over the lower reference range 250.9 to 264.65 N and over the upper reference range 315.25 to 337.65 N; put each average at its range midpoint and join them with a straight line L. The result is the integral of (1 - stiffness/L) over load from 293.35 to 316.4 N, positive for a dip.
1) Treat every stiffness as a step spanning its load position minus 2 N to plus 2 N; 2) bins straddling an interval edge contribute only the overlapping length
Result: 0.50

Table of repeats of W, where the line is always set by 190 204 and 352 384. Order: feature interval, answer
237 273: -2.19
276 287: 0.02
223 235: -3.55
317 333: -0.05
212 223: -1.72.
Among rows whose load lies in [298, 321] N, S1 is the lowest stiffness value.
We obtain 2.677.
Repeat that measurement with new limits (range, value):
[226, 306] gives 2.668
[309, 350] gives 2.702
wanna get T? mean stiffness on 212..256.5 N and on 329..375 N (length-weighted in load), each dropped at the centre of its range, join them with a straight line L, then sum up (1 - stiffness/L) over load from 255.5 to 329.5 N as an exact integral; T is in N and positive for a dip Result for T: 5.51 N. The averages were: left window 3.27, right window 2.89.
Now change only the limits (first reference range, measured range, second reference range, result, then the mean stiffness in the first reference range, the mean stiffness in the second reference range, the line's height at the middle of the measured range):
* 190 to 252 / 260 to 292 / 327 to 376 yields 1.9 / 3.12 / 2.89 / 3.02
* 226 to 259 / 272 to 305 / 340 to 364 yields 2.9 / 3.26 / 2.92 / 3.12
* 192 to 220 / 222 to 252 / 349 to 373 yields -4.5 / 2.9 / 2.93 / 2.9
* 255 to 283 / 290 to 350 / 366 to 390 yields 0.6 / 2.85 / 2.93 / 2.89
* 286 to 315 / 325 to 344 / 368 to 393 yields 0.1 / 2.83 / 2.92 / 2.87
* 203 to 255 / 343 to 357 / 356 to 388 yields 0.2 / 3.21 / 2.93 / 2.97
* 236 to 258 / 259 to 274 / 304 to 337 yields 1.0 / 3.1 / 2.86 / 3.03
